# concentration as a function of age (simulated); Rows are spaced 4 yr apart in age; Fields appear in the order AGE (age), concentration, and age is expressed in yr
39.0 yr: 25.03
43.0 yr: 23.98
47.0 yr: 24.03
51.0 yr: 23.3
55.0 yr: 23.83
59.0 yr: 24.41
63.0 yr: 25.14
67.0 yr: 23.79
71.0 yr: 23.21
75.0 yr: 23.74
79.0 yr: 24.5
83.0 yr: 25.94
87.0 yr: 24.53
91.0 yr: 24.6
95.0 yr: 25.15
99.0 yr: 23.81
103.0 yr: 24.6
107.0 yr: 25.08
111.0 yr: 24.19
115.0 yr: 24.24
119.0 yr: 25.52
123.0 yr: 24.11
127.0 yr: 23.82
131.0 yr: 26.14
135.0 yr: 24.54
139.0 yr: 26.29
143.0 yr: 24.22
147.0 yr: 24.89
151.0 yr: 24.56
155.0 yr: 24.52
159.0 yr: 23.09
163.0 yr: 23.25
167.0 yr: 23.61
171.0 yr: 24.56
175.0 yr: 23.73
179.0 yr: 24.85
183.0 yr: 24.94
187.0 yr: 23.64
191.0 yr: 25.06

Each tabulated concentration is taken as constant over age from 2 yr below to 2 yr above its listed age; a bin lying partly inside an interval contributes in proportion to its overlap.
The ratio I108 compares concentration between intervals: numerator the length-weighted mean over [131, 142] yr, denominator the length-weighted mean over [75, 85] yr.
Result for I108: 1.0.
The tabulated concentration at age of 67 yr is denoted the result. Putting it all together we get 23.79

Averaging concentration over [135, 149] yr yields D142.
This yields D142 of 25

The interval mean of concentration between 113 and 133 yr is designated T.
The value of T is 24.8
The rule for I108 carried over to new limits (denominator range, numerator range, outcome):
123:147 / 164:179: 0.96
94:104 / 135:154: 1.02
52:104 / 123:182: 1.00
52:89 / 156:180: 0.98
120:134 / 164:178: 0.97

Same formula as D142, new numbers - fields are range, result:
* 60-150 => 24.6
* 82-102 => 24.7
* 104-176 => 24.5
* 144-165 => 24.1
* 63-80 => 23.9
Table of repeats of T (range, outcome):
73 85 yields 24.7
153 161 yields 23.8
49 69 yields 24.1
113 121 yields 24.9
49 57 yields 23.6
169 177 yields 24.1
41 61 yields 23.9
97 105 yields 24.2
